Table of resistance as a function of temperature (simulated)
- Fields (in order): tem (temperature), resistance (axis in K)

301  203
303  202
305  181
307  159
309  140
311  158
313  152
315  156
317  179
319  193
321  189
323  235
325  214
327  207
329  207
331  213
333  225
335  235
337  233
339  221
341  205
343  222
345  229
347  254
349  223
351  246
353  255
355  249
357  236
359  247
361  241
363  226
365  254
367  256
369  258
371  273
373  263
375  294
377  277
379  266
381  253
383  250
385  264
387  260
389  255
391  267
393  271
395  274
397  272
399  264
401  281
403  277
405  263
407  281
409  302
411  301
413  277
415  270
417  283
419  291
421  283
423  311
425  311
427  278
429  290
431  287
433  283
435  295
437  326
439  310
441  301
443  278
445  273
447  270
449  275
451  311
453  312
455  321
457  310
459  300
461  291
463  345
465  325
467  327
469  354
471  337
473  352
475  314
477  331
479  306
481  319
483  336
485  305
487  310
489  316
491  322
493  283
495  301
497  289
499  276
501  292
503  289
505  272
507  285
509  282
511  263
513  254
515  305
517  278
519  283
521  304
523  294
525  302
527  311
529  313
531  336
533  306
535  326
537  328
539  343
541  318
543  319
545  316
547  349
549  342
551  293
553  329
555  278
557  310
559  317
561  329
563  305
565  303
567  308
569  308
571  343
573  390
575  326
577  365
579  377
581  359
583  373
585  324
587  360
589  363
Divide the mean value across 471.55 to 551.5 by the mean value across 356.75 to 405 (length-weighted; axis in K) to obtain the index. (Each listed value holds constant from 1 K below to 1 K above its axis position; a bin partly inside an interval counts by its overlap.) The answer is 1.17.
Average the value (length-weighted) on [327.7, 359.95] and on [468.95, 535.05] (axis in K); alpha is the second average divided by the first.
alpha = 1.31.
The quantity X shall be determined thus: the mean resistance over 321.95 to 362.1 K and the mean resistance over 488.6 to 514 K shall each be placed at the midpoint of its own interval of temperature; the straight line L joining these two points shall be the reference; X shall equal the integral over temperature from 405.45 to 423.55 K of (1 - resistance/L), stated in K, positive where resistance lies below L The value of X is -2.3 K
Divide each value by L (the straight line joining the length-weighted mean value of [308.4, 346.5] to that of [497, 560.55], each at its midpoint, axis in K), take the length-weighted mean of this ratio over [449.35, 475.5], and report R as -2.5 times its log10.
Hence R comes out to -0.19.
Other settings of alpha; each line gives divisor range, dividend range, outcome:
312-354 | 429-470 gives 1.42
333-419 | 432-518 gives 1.17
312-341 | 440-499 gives 1.52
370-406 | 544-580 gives 1.22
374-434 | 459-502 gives 1.14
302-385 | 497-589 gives 1.41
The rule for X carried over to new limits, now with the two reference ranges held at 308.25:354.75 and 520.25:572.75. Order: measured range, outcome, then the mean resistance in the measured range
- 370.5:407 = -4.6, 268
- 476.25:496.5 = -1.8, 312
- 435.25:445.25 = -1.3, 299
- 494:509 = 0.5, 286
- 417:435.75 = -2.5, 292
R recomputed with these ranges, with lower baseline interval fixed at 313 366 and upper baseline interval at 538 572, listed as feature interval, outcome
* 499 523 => 0.06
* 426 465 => -0.11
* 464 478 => -0.19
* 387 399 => -0.09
